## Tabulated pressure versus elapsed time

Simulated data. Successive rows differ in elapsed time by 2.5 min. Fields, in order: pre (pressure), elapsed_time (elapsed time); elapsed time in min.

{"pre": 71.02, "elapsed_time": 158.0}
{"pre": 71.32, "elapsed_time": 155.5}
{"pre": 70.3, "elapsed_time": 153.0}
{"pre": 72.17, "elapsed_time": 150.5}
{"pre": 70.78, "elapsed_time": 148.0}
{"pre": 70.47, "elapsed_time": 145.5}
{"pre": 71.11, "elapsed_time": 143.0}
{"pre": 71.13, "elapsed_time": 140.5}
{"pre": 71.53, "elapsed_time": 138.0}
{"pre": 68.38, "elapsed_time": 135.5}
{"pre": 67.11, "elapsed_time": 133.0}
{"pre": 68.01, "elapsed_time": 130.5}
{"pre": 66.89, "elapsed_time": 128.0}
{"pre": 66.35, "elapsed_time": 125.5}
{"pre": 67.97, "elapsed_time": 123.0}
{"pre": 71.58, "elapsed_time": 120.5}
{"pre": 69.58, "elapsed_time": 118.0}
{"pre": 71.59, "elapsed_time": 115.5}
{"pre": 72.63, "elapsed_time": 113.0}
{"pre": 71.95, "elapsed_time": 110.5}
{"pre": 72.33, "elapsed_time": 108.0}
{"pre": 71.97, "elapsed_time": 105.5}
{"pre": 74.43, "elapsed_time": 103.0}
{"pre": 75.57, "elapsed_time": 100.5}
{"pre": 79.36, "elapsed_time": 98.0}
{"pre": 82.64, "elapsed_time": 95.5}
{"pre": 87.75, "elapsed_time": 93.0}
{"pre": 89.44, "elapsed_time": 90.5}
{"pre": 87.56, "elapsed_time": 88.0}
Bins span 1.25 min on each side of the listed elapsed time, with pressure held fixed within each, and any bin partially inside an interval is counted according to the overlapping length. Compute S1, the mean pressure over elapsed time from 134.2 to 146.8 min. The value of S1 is 70.5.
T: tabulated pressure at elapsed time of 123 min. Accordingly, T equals 67.97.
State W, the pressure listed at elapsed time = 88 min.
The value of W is 87.56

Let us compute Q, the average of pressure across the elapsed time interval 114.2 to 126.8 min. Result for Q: 69.4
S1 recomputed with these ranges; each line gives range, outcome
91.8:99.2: 83.2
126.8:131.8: 67.5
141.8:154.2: 71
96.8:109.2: 74.7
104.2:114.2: 72.2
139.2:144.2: 71.1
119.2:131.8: 68.2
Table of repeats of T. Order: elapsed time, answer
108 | 72.33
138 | 71.53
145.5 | 70.47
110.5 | 71.95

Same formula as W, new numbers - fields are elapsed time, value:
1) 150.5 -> 72.17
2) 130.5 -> 68.01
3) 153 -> 70.3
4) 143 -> 71.11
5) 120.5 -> 71.58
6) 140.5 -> 71.13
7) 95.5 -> 82.64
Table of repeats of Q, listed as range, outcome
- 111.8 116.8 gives 72.1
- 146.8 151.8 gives 71.5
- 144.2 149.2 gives 70.6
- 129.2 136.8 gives 67.9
